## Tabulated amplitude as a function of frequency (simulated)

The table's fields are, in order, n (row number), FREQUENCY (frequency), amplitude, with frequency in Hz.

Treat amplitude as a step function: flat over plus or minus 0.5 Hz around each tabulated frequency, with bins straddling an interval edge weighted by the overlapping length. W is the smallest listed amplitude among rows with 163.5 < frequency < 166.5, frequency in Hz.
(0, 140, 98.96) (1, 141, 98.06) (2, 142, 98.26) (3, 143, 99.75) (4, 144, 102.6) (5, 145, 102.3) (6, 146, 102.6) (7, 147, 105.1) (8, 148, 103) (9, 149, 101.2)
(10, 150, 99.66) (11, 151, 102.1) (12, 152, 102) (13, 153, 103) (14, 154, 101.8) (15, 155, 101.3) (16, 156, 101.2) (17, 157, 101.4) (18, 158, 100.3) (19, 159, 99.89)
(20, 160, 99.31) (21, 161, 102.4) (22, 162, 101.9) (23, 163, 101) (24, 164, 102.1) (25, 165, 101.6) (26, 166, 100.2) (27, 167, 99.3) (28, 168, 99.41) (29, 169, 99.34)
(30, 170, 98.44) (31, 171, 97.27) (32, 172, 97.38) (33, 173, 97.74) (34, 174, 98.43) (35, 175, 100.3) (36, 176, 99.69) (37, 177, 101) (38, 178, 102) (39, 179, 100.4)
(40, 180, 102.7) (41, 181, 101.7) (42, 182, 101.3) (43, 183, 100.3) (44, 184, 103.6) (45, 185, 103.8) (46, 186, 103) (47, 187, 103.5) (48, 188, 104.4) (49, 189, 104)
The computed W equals 100.2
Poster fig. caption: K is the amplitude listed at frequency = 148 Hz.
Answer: 103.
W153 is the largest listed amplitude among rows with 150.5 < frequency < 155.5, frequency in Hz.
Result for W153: 103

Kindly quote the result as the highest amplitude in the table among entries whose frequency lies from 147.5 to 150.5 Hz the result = 103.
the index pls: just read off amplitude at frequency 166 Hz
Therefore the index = 100.2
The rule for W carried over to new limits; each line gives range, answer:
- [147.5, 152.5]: 99.66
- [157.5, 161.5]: 99.31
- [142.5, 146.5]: 99.75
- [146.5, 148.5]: 103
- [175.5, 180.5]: 99.69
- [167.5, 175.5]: 97.27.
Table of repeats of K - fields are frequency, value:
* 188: 104.4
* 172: 97.38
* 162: 101.9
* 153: 103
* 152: 102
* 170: 98.44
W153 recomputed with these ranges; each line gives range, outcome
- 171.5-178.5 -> 102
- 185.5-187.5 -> 103.5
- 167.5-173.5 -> 99.41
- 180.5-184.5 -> 103.6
